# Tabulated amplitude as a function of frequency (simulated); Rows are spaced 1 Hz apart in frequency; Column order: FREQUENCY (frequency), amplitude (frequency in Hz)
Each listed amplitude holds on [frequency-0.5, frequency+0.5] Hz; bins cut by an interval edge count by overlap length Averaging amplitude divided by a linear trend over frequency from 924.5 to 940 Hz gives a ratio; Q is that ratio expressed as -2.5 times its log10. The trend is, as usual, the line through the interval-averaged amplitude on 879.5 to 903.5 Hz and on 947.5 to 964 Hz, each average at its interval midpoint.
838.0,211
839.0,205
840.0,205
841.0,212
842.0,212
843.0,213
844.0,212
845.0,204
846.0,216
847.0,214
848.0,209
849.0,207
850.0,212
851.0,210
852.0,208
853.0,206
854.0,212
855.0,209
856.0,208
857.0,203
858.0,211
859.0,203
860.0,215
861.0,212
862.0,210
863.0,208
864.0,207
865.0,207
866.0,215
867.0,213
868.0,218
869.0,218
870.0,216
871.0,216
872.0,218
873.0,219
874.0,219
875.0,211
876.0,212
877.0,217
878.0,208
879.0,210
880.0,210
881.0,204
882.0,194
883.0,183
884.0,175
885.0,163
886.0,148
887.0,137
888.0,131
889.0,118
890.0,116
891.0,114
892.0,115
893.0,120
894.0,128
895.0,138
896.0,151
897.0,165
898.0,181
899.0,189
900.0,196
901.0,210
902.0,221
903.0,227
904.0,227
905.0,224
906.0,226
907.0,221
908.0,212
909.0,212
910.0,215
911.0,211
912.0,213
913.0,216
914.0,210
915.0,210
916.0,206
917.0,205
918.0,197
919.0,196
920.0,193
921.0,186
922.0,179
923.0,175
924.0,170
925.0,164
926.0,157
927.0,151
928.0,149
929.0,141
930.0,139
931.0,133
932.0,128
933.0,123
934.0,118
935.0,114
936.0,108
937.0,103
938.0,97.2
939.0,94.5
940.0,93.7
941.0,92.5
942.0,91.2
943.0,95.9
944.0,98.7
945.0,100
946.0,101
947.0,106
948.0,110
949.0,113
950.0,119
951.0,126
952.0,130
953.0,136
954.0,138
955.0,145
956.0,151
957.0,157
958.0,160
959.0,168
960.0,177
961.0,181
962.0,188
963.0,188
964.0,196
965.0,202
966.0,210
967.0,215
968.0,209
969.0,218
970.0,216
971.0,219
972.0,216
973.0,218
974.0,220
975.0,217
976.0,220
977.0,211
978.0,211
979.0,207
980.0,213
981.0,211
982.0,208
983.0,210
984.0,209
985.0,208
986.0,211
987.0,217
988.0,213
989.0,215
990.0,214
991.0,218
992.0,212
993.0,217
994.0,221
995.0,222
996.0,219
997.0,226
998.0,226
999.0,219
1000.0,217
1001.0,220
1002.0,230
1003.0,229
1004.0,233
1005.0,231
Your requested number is 0.22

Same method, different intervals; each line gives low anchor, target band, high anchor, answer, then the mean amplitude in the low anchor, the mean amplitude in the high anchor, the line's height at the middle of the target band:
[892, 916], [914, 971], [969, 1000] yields 0.32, 195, 216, 205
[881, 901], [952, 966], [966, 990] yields 0.19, 153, 214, 200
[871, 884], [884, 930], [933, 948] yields -0.16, 208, 102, 158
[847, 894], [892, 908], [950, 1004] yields 0.05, 193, 201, 195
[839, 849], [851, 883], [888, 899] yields -0.20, 210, 137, 176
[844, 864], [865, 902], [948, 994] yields 0.13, 209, 192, 205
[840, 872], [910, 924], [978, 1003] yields 0.07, 211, 216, 213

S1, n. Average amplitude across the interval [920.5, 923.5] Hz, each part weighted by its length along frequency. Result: 180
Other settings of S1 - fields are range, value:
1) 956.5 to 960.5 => 166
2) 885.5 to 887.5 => 142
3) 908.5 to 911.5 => 213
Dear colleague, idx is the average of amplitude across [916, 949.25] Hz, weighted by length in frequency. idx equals 135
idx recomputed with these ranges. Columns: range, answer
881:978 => 166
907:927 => 196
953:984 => 196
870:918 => 189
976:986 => 210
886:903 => 154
